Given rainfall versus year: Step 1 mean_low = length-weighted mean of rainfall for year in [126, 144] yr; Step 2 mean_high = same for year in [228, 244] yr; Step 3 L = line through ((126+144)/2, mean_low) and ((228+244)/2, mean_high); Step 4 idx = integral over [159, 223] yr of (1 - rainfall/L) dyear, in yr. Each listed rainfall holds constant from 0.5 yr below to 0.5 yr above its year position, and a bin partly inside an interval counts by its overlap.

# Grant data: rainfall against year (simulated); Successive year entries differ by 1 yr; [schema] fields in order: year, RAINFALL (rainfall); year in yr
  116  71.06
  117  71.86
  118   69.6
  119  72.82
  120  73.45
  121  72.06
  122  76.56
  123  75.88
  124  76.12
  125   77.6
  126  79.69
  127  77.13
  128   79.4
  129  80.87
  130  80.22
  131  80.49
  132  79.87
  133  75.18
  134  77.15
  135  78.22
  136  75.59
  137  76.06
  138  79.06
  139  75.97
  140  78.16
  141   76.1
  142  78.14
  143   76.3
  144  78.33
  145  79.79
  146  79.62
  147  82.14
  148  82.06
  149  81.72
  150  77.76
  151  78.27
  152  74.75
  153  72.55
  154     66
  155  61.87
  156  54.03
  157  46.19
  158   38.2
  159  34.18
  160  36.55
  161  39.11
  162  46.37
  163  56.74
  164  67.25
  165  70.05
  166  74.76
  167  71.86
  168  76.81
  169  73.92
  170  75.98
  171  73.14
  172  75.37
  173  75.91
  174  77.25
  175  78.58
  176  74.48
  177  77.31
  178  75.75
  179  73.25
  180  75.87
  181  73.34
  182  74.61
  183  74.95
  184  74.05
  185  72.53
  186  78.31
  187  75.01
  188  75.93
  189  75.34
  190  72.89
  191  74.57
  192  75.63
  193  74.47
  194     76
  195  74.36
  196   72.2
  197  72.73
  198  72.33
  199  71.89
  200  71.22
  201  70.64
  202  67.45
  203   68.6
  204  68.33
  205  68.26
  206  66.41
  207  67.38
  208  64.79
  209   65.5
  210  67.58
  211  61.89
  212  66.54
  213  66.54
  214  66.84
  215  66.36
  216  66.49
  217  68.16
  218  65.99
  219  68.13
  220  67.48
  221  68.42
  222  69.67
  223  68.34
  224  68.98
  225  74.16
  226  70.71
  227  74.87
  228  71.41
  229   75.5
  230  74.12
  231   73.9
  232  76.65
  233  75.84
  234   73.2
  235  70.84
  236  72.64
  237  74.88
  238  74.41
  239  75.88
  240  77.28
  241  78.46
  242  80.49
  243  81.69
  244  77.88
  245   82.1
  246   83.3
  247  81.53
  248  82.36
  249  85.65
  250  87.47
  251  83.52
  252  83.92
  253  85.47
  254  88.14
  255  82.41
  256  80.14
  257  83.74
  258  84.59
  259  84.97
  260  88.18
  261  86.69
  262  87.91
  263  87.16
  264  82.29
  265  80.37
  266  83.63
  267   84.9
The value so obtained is 5.9 yr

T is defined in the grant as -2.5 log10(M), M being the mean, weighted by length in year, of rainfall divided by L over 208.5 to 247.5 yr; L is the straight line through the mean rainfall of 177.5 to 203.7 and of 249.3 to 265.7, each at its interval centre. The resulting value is 0.11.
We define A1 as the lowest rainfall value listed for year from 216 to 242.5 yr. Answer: 65.99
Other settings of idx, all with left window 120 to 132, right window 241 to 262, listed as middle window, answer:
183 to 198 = 1.17 yr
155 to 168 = 4.13 yr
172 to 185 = 0.79 yr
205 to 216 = 2.10 yr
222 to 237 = 1.77 yr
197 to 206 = 1.27 yr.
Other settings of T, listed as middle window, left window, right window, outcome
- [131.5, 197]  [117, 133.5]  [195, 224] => 0.02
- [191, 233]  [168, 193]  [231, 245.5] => 0.09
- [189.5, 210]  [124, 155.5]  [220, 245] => 0.07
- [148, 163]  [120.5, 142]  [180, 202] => 0.29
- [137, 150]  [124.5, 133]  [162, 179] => -0.03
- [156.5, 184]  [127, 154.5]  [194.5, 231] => 0.12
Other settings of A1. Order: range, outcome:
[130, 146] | 75.18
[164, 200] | 67.25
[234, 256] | 70.84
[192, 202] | 67.45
